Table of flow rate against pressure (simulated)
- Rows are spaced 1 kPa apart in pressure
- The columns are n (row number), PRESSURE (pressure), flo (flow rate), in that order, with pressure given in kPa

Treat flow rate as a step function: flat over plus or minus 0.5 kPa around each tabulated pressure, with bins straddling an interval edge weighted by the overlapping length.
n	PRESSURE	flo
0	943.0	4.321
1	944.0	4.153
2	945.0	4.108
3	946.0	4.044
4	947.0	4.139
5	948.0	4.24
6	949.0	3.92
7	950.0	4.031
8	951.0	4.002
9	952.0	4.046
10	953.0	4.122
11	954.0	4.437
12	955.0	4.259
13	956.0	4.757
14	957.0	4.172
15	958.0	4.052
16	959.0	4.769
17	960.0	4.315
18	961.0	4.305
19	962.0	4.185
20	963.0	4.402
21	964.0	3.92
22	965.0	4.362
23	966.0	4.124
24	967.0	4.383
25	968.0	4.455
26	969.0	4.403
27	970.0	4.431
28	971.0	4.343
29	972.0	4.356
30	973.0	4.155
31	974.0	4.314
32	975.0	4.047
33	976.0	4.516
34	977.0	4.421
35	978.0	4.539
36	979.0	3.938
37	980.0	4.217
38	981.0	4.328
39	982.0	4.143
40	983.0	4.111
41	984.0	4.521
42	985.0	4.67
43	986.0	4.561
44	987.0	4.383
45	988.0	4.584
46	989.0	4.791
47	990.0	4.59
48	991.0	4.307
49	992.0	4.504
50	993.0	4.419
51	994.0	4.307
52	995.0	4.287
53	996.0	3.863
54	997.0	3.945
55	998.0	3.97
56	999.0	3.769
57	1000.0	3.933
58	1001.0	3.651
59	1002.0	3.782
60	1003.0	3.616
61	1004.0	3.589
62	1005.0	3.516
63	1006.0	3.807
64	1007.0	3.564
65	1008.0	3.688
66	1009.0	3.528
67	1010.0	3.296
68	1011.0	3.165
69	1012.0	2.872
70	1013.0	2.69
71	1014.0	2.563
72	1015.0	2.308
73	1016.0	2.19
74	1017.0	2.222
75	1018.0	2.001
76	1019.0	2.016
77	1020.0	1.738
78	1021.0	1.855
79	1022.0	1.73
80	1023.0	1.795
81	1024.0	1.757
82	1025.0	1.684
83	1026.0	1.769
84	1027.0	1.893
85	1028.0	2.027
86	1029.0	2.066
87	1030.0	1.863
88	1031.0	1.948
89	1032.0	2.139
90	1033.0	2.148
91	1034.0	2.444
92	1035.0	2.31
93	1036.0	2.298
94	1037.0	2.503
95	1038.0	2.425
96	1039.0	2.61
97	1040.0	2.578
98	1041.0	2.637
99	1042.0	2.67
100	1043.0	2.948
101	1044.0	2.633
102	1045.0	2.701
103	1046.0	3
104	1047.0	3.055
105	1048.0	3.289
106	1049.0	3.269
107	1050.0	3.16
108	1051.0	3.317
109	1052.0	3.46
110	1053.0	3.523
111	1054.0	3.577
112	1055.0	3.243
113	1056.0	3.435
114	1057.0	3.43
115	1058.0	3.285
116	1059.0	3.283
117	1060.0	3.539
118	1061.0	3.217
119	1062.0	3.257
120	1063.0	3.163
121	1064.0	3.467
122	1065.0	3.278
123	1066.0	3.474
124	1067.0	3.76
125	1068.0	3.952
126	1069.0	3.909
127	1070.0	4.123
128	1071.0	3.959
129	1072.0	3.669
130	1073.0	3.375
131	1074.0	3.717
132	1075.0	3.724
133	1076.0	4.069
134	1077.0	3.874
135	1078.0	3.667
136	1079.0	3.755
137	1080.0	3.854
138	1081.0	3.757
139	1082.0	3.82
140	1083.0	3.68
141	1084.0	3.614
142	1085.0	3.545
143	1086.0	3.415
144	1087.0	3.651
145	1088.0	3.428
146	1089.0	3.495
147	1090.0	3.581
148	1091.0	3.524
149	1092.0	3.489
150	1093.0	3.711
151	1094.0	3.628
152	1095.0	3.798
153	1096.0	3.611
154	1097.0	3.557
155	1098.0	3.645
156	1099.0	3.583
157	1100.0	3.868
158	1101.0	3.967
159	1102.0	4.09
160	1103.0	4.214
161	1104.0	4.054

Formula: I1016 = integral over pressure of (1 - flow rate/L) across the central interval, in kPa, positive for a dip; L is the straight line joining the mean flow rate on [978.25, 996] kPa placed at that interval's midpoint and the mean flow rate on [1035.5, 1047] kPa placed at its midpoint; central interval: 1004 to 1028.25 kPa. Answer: 6.8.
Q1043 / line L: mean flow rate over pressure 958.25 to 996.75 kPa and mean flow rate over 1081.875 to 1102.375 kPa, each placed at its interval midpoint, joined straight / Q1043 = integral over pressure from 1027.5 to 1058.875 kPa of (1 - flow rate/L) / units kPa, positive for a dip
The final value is 9.2 kPa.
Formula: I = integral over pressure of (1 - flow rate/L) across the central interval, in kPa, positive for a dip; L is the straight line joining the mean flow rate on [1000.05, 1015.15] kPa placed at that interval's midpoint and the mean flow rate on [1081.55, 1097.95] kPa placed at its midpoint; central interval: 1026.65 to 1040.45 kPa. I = 4.8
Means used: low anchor 3.35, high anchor 3.6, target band 2.23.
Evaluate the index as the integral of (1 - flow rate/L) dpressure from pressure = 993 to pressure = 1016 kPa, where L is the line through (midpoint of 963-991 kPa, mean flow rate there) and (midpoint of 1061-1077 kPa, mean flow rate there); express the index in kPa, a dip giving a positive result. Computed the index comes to 3.49 kPa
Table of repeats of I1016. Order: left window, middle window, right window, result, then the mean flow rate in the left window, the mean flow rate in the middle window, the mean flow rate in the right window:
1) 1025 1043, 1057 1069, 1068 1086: -0.6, 2.26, 3.45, 3.77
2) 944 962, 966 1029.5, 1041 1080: 6.1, 4.22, 3.54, 3.42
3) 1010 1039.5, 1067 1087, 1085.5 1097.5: -3.0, 2.19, 3.76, 3.57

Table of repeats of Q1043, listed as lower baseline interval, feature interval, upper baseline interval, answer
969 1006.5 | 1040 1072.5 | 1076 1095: 4.17 kPa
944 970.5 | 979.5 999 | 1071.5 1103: -1.04 kPa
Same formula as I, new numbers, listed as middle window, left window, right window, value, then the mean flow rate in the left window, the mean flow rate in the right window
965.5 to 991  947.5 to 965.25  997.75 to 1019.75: -4.1 kPa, 4.24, 3.14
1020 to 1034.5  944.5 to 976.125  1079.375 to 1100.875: 7.4 kPa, 4.25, 3.64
